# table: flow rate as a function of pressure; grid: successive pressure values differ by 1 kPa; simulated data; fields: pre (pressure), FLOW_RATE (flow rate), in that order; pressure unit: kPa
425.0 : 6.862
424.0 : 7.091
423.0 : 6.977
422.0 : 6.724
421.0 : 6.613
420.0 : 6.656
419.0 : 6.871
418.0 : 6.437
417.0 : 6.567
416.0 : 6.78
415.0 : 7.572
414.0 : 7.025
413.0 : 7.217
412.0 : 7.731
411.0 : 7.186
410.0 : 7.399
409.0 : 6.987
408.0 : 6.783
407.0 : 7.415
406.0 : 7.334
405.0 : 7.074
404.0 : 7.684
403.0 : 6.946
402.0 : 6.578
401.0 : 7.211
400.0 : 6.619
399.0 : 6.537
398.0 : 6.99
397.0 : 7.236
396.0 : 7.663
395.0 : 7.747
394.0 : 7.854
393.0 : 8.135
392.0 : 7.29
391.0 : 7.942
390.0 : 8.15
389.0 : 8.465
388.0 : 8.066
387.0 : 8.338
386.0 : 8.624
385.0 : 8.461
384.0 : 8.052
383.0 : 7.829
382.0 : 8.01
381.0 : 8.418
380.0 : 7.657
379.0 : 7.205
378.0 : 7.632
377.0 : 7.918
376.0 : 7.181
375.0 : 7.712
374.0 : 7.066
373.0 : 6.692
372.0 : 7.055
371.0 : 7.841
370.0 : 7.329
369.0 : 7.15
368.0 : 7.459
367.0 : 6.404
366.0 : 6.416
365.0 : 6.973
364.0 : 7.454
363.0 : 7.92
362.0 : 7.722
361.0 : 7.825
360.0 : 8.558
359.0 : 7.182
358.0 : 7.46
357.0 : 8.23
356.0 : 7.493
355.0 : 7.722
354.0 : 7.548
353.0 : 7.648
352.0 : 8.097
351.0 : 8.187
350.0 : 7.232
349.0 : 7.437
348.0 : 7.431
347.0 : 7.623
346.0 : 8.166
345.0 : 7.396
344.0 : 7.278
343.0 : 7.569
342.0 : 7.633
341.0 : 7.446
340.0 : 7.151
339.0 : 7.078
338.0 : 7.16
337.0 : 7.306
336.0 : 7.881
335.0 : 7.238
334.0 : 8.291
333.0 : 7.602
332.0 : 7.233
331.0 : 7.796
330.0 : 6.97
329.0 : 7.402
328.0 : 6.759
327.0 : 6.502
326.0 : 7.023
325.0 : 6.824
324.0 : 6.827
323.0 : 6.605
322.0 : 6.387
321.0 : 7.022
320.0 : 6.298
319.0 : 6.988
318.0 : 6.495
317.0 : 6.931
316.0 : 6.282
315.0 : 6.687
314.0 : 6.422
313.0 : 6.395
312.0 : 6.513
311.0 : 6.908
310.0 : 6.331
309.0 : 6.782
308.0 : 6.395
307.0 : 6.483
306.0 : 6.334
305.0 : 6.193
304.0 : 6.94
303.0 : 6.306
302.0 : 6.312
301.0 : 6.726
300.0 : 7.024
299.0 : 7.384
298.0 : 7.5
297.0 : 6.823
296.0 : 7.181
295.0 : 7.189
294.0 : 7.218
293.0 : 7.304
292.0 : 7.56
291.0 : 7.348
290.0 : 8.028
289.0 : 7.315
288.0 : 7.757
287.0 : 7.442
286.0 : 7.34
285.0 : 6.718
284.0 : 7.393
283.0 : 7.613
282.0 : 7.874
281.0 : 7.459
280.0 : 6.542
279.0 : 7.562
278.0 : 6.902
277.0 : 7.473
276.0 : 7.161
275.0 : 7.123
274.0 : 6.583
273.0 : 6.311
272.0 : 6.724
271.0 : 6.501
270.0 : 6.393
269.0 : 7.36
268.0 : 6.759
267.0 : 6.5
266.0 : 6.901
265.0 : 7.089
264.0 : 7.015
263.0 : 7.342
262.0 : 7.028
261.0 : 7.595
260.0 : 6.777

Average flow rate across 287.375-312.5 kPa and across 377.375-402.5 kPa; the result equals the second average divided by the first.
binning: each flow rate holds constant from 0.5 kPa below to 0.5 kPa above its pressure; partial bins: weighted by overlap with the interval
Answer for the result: 1.11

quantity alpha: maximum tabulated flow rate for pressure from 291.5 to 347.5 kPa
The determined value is 8.291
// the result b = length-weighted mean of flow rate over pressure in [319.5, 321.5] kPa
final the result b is 6.66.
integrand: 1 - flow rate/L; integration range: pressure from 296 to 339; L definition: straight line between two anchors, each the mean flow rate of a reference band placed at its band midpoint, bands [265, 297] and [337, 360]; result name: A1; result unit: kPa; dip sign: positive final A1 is 2.9 kPa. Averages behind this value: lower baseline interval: 7.14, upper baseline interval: 7.57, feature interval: 6.87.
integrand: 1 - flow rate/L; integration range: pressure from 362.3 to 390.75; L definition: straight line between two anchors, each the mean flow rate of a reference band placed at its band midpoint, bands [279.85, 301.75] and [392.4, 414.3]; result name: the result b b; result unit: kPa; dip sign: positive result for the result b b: -1.4 kPa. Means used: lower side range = 7.31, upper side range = 7.25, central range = 7.63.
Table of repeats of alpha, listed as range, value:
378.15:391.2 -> 8.624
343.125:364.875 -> 8.558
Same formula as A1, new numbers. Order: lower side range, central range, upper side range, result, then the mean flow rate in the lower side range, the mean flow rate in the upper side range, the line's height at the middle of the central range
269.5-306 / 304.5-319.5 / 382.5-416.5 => 1.31 kPa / 7.08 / 7.5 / 7.17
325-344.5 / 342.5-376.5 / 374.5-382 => 0.21 kPa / 7.32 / 7.7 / 7.53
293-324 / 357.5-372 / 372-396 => 0.28 kPa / 6.71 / 7.83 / 7.54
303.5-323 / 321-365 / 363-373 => -3.56 kPa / 6.57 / 7.14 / 6.88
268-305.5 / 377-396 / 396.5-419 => -2.48 kPa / 7.09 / 7.06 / 7.06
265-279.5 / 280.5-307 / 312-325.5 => -1.52 kPa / 6.88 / 6.62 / 6.76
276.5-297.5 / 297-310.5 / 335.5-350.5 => 1.27 kPa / 7.34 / 7.45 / 7.37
